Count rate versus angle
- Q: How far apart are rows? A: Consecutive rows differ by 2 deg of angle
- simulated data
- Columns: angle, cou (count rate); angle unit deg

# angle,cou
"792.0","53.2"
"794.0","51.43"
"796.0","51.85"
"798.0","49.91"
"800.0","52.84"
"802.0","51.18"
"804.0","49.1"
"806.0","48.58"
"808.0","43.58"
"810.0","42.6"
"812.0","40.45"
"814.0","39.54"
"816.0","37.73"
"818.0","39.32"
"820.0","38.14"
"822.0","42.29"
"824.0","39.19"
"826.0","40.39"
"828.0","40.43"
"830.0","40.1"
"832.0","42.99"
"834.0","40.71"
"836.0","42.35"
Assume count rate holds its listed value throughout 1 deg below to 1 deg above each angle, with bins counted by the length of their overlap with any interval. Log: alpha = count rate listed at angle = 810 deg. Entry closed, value 42.6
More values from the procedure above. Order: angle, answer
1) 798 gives 49.91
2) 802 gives 51.18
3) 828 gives 40.43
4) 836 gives 42.35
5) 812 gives 40.45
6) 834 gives 40.71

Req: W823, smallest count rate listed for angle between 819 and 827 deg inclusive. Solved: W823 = 38.14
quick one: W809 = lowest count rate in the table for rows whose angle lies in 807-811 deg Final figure 42.6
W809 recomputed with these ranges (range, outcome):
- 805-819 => 37.73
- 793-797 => 51.43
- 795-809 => 43.58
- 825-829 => 40.39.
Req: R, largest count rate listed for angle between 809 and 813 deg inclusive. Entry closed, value 42.6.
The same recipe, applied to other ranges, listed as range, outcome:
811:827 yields 42.29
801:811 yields 51.18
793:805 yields 52.84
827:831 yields 40.43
